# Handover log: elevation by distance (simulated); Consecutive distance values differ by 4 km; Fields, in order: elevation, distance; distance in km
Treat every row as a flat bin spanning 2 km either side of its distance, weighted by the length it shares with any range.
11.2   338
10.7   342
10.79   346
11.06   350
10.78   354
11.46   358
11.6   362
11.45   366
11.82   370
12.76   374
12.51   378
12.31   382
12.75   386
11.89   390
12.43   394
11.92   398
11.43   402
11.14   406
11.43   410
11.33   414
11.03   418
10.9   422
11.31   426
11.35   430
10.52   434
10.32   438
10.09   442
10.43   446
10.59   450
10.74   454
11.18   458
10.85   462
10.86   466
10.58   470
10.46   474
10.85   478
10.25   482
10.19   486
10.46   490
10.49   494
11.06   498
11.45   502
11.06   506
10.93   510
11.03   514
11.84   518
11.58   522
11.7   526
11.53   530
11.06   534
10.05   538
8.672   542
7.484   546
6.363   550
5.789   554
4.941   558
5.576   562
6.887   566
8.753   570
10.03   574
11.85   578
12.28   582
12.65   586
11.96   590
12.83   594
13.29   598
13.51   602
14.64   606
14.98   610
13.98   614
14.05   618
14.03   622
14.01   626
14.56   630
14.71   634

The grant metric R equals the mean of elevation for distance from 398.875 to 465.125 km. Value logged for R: 10.9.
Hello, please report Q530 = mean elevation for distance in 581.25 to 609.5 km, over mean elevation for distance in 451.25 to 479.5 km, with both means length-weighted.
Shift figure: 1.22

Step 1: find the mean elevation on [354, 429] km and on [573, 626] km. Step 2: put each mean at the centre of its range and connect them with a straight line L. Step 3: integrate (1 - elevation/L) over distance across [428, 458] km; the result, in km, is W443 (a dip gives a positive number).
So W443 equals 3.6 km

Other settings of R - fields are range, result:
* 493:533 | 11.3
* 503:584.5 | 9.51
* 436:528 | 10.8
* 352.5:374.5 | 11.6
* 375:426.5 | 11.8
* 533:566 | 7.35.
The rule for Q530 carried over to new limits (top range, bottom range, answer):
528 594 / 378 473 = 0.82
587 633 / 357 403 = 1.14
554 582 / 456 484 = 0.76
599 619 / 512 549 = 1.36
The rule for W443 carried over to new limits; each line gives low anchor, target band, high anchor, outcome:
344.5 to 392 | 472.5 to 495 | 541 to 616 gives 1.1 km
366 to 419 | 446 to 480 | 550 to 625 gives 2.6 km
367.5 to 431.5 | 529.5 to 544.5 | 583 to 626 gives 3.3 km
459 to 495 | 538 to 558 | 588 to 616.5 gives 8.3 km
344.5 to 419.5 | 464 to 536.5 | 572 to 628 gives 8.9 km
